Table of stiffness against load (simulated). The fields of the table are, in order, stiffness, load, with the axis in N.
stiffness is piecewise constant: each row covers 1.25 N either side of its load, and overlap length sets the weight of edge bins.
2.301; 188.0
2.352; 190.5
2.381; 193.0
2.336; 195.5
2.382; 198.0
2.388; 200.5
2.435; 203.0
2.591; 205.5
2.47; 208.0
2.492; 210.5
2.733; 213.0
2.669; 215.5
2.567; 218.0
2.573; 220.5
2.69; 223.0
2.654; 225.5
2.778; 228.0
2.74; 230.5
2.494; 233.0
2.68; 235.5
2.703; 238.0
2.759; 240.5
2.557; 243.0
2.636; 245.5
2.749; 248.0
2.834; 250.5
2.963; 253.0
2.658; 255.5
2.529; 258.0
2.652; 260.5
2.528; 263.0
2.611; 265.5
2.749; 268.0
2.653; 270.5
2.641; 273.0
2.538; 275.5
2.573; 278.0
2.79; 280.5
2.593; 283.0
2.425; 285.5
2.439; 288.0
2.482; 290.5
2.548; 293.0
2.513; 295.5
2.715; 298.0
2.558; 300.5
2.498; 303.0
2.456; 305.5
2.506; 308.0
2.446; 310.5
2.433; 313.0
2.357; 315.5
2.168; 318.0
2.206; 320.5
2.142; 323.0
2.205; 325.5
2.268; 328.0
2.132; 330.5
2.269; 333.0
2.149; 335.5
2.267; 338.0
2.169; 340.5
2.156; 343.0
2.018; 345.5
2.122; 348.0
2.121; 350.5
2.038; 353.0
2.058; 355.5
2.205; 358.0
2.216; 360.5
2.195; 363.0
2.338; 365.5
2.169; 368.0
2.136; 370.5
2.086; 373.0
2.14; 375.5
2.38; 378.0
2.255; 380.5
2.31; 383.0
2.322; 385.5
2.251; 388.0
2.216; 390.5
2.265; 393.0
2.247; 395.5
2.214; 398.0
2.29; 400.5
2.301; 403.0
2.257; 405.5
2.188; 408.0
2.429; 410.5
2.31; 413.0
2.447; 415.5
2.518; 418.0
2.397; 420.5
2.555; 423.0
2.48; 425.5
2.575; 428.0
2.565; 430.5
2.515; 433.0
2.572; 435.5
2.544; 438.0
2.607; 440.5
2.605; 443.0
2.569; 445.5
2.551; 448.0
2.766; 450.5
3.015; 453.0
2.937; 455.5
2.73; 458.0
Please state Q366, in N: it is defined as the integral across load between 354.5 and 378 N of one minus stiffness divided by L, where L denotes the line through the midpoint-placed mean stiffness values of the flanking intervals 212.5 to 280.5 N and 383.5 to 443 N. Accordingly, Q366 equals 2.75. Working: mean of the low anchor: 2.66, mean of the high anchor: 2.4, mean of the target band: 2.18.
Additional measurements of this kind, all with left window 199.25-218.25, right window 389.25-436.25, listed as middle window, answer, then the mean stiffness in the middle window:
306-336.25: 2.16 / 2.28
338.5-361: 2.86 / 2.12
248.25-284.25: -2.45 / 2.67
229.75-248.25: -1.03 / 2.66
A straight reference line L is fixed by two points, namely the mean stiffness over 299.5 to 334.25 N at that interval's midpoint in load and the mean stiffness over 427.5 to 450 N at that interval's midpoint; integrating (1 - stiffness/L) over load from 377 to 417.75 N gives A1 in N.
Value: 3.2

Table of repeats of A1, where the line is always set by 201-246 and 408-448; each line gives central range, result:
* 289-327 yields 2.3 N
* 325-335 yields 1.3 N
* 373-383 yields 1.1 N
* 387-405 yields 1.9 N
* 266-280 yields -0.3 N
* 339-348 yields 1.5 N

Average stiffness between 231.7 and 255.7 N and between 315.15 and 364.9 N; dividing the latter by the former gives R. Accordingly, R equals 0.8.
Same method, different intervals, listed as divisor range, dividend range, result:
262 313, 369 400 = 0.87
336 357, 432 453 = 1.23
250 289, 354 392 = 0.84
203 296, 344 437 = 0.87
